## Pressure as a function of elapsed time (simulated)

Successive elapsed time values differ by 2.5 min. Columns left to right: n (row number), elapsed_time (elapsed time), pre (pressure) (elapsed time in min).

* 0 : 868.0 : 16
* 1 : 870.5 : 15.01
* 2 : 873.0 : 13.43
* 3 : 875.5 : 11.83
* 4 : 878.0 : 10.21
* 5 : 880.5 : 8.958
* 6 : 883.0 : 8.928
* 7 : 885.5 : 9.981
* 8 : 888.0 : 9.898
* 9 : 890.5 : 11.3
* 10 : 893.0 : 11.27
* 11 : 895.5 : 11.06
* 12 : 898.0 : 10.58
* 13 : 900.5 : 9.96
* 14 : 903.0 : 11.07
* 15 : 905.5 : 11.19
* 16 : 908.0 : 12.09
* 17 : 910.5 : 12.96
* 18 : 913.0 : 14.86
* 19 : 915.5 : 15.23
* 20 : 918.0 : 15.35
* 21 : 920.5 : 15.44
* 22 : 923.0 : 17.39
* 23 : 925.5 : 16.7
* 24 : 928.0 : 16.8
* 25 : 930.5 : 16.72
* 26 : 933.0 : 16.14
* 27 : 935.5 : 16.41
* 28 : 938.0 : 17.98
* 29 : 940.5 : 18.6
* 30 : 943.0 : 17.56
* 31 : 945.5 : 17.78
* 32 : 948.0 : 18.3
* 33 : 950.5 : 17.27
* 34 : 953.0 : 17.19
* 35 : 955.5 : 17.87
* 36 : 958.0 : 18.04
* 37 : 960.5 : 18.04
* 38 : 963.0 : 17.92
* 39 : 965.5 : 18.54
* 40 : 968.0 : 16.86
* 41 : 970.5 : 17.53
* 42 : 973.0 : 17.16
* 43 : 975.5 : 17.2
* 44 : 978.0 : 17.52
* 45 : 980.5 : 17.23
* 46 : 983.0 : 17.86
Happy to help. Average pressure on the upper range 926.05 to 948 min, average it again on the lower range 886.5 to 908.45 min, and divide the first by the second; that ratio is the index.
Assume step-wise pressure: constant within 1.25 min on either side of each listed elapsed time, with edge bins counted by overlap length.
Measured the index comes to 1.59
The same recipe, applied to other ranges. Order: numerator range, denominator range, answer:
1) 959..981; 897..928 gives 1.28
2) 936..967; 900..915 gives 1.46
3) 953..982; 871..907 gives 1.63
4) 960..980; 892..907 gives 1.62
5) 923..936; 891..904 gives 1.54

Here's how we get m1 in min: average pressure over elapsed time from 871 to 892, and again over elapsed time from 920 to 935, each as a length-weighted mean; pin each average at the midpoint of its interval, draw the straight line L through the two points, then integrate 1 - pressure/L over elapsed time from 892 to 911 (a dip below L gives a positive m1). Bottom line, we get 3.0 min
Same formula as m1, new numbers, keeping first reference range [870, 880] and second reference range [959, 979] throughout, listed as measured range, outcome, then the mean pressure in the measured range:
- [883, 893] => 2.02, 10.3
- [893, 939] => 1.27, 14.2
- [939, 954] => -1.38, 17.8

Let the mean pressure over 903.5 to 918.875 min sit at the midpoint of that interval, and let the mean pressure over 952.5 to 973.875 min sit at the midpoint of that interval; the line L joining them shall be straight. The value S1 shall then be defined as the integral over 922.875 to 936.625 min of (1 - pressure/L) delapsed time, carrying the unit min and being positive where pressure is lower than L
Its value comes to -1.55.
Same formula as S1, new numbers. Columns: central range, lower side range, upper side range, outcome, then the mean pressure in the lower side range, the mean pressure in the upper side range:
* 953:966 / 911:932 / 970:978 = -0.79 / 16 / 17.3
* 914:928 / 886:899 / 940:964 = -1.88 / 10.8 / 17.8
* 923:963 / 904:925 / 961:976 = -3.48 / 14.4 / 17.6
